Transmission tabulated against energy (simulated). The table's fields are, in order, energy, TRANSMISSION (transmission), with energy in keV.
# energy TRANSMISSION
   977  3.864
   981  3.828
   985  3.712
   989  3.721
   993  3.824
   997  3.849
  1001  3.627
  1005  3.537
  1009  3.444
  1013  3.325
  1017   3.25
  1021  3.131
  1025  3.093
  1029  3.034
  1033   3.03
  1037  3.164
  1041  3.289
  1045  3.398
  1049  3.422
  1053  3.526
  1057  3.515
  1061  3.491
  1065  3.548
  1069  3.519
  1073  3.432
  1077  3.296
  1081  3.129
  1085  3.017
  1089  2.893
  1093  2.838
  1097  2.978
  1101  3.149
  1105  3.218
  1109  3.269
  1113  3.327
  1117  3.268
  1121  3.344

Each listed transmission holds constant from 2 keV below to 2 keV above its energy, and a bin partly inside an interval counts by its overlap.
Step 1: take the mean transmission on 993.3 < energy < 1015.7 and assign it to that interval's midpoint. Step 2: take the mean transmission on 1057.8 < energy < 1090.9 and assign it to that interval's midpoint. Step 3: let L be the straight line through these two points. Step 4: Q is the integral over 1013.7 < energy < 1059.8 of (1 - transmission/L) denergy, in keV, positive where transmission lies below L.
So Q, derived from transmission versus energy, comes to 2.4 keV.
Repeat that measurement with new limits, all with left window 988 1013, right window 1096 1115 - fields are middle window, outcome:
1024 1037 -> 1.65 keV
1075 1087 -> 0.56 keV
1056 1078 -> -0.73 keV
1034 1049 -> 0.78 keV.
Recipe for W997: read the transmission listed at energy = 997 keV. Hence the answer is 3.849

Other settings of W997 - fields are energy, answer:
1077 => 3.296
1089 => 2.893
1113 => 3.327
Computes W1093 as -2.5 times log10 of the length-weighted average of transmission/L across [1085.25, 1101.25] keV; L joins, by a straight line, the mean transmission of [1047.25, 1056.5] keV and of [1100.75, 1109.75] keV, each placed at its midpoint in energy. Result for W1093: 0.11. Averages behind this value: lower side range 3.48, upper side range 3.22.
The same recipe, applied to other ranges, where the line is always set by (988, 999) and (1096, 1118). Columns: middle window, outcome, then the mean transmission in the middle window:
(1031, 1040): 0.15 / 3.12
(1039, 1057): 0.03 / 3.42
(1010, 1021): 0.13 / 3.27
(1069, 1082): 0.01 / 3.33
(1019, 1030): 0.18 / 3.09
